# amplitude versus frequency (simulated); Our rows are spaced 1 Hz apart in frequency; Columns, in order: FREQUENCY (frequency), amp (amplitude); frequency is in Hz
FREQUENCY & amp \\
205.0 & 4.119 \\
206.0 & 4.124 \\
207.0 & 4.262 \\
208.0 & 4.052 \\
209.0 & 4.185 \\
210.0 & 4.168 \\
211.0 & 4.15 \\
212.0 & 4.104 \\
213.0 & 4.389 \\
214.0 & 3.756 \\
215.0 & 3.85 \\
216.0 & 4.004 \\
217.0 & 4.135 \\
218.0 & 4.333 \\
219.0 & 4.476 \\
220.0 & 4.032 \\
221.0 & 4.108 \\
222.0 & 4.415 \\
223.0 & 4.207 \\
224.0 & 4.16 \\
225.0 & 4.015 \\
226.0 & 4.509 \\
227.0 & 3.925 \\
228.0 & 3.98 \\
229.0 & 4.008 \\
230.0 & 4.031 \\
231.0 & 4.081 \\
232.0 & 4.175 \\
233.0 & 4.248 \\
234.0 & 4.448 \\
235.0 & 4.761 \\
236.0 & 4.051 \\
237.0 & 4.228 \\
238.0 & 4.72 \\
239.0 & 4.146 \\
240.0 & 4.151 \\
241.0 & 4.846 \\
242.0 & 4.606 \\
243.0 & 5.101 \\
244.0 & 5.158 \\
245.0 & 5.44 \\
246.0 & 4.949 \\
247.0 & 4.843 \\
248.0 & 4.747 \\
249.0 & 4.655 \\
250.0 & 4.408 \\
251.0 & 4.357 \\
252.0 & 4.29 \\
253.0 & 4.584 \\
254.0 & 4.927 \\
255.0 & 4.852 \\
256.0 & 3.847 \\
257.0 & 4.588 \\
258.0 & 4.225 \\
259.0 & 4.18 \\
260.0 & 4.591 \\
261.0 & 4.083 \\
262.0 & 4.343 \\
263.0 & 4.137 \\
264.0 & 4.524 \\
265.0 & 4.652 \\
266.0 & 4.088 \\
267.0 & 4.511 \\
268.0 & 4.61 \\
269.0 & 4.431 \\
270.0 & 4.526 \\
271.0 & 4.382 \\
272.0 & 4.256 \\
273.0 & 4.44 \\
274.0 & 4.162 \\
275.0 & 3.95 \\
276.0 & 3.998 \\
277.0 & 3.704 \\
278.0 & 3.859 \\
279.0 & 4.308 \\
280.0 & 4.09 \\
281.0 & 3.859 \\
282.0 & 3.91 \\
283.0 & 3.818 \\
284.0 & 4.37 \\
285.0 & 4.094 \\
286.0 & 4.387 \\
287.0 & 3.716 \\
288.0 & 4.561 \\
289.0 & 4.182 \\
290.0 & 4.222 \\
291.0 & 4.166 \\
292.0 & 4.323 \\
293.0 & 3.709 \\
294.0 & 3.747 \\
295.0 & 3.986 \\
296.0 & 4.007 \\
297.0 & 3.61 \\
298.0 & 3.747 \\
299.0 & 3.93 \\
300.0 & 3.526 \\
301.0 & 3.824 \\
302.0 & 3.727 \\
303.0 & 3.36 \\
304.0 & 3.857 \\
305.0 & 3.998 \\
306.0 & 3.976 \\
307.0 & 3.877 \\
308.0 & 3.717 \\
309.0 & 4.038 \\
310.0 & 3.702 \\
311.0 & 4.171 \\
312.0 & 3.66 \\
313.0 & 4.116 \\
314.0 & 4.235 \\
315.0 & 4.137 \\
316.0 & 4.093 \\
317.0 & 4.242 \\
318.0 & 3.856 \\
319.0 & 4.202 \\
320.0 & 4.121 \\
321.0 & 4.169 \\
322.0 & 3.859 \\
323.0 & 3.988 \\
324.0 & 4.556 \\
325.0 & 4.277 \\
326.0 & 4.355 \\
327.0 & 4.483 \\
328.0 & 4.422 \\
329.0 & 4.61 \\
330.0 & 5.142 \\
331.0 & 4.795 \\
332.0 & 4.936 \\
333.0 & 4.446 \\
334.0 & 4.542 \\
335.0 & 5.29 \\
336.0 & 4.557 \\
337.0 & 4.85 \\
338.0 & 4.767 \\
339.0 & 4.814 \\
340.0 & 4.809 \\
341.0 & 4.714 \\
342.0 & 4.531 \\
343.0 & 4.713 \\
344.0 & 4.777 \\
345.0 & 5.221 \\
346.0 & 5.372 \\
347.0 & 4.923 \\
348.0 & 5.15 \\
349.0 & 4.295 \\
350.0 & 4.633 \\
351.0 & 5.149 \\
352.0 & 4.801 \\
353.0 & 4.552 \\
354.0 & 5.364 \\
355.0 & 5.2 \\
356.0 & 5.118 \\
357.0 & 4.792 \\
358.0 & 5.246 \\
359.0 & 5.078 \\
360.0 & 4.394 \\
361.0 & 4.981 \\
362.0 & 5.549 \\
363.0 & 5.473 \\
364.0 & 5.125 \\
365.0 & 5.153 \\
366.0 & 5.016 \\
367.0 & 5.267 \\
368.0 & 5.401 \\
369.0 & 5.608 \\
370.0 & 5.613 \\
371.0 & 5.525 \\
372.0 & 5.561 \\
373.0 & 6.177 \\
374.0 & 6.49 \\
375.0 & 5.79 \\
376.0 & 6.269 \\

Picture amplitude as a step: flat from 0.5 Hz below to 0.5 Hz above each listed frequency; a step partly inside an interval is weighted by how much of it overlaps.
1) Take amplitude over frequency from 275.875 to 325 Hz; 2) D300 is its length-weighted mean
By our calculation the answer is 3.99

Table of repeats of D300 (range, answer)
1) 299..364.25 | 4.5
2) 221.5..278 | 4.39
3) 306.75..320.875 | 4.02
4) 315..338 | 4.45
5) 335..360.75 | 4.88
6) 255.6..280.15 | 4.26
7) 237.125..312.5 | 4.23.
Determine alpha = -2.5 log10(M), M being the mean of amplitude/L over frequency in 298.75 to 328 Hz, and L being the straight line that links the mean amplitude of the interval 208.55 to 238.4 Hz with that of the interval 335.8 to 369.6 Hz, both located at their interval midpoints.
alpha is 0.18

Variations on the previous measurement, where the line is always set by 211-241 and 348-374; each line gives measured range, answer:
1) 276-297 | 0.15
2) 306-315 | 0.22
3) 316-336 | 0.12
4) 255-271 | 0.02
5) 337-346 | 0.05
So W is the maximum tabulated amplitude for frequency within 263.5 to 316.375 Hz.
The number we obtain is 4.652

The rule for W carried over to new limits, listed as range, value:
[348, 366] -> 5.549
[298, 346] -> 5.372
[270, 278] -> 4.526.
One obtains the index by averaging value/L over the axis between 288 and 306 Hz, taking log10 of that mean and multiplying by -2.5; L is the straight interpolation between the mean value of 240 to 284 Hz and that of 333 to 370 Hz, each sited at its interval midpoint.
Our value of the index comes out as 0.187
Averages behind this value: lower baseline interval 4.41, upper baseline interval 4.98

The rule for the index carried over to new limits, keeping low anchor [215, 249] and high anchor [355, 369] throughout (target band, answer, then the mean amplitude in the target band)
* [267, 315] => 0.17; 4.02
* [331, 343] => 0.06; 4.75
